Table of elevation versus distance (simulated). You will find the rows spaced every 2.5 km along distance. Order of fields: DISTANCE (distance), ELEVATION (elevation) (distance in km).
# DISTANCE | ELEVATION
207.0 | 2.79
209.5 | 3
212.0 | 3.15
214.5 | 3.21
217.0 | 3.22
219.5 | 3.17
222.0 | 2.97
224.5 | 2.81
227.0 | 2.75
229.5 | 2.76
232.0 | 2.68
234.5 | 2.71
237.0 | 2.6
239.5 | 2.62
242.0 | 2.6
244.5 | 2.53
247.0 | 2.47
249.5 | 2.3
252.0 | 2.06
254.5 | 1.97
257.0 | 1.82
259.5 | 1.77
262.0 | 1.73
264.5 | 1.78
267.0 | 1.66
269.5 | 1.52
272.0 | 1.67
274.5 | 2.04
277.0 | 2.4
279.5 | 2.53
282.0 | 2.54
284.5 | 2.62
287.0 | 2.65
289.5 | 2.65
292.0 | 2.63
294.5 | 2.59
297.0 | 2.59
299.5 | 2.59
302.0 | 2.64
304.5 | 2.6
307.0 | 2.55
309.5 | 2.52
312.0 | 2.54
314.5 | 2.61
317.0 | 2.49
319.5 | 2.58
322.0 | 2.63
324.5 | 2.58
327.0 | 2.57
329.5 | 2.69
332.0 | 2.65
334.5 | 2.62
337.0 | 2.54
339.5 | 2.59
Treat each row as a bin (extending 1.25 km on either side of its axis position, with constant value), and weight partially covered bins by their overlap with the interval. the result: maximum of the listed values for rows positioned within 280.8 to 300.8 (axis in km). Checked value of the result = 2.65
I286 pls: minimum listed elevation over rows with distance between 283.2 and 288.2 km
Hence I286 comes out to 2.62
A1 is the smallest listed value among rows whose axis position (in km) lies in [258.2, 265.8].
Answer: 1.73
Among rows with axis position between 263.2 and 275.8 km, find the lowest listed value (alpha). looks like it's 1.52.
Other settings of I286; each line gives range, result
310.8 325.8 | 2.49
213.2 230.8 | 2.75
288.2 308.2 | 2.55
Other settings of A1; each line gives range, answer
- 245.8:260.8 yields 1.77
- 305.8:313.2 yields 2.52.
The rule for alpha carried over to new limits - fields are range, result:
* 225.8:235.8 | 2.68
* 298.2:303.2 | 2.59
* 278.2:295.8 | 2.53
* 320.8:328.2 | 2.57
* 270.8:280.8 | 1.67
